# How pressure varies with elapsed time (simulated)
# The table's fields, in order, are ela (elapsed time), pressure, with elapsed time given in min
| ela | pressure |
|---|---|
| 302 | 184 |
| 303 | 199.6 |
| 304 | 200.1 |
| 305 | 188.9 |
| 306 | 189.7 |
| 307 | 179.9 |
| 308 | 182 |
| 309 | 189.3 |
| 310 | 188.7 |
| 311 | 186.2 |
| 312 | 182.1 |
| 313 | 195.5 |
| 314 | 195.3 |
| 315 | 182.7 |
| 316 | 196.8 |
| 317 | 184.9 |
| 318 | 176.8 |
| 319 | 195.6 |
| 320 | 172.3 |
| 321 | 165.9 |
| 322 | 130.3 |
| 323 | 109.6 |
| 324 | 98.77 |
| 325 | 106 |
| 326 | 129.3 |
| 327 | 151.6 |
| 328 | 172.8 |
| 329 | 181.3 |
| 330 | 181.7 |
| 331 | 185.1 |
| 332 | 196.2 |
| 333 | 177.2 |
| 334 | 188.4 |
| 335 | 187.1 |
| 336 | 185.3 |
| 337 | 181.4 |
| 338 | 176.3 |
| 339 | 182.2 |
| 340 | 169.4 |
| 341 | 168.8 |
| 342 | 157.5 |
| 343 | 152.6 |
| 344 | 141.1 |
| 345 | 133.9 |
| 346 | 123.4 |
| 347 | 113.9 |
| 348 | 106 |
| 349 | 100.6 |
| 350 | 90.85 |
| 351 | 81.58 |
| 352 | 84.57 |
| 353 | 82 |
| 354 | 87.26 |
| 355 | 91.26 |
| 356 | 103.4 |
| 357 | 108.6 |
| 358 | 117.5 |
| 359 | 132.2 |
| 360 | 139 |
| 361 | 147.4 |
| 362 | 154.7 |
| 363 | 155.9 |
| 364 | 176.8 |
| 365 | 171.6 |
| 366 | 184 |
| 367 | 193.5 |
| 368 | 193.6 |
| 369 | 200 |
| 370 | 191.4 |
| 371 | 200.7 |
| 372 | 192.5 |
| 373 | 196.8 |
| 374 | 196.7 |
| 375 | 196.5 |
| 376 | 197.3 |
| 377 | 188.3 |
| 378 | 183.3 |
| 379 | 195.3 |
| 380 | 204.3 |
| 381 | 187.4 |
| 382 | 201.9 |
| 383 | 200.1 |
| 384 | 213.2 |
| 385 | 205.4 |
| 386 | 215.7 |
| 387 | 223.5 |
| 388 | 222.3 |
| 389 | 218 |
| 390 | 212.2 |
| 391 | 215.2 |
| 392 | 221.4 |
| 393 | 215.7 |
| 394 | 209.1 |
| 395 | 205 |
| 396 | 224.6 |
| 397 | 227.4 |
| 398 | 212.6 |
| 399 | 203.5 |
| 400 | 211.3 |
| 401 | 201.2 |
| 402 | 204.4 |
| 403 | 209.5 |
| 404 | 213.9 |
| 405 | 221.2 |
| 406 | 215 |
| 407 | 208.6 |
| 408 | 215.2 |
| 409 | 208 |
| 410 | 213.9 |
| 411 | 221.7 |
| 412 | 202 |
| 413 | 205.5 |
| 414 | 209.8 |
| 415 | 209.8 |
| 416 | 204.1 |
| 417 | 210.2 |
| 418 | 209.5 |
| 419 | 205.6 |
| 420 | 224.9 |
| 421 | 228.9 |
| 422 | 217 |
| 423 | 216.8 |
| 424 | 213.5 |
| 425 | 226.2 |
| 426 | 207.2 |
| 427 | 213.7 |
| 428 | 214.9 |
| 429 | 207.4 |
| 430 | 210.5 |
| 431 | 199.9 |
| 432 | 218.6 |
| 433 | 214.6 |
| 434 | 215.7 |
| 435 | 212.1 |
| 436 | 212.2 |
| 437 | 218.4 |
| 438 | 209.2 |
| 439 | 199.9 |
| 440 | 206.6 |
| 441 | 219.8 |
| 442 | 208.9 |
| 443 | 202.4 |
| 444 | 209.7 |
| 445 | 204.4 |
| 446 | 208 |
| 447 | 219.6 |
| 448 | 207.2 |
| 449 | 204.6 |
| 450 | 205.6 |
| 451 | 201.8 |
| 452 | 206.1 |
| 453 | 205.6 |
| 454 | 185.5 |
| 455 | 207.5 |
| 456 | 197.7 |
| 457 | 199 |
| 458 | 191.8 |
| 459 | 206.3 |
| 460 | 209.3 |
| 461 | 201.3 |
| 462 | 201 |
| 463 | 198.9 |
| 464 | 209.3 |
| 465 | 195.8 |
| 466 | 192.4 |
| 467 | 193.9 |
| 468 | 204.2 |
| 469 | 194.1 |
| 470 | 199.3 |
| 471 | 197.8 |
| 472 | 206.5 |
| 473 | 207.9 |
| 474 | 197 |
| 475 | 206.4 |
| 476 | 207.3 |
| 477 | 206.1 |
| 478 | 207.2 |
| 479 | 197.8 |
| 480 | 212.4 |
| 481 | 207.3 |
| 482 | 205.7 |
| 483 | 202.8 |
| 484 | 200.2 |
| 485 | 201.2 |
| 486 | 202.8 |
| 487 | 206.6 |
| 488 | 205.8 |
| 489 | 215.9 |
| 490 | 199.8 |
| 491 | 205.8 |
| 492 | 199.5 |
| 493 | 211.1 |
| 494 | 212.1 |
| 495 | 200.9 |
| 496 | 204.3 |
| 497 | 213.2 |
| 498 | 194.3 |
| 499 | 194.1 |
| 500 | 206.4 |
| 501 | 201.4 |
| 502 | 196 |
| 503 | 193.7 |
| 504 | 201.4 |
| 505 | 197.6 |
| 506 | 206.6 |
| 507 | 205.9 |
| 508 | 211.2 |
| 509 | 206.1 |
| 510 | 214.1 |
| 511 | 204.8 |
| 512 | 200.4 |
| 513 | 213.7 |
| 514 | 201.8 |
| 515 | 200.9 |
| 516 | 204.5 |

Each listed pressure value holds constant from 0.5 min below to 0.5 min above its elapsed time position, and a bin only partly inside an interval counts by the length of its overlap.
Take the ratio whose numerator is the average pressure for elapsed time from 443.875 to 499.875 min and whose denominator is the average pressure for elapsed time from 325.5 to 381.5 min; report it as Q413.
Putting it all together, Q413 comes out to 1.3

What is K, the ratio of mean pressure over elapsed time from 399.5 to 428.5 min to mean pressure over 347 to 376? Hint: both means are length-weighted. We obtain 1.5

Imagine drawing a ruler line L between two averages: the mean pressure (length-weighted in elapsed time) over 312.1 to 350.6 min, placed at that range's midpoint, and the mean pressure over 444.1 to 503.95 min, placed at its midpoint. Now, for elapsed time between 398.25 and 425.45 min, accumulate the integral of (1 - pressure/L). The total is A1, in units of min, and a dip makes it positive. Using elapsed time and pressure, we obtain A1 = -4.2 min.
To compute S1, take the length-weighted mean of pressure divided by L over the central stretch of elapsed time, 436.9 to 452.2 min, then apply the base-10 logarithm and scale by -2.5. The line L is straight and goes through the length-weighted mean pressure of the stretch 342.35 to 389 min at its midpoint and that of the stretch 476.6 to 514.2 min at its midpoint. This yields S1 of -0.113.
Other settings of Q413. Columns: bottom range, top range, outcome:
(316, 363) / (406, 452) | 1.46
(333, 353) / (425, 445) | 1.48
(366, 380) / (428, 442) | 1.09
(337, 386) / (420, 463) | 1.32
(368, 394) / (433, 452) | 1.03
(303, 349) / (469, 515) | 1.22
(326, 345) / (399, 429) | 1.23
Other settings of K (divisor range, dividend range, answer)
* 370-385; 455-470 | 1.02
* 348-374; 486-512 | 1.42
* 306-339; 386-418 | 1.23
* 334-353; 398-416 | 1.49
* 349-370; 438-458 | 1.52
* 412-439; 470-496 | 0.96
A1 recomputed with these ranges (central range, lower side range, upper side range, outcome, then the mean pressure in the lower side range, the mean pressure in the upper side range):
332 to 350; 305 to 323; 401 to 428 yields 3.2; 180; 213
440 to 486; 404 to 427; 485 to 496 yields 1.1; 213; 206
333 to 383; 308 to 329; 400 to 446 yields 7.1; 166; 212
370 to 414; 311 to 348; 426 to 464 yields -4.8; 164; 207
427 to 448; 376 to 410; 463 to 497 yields -0.4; 209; 204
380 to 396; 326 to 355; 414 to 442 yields -2.5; 147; 213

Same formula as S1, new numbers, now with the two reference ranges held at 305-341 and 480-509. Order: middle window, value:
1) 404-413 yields -0.13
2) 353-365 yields 0.37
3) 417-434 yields -0.12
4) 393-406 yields -0.14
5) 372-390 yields -0.11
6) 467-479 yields -0.01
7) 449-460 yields -0.02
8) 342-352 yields 0.46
